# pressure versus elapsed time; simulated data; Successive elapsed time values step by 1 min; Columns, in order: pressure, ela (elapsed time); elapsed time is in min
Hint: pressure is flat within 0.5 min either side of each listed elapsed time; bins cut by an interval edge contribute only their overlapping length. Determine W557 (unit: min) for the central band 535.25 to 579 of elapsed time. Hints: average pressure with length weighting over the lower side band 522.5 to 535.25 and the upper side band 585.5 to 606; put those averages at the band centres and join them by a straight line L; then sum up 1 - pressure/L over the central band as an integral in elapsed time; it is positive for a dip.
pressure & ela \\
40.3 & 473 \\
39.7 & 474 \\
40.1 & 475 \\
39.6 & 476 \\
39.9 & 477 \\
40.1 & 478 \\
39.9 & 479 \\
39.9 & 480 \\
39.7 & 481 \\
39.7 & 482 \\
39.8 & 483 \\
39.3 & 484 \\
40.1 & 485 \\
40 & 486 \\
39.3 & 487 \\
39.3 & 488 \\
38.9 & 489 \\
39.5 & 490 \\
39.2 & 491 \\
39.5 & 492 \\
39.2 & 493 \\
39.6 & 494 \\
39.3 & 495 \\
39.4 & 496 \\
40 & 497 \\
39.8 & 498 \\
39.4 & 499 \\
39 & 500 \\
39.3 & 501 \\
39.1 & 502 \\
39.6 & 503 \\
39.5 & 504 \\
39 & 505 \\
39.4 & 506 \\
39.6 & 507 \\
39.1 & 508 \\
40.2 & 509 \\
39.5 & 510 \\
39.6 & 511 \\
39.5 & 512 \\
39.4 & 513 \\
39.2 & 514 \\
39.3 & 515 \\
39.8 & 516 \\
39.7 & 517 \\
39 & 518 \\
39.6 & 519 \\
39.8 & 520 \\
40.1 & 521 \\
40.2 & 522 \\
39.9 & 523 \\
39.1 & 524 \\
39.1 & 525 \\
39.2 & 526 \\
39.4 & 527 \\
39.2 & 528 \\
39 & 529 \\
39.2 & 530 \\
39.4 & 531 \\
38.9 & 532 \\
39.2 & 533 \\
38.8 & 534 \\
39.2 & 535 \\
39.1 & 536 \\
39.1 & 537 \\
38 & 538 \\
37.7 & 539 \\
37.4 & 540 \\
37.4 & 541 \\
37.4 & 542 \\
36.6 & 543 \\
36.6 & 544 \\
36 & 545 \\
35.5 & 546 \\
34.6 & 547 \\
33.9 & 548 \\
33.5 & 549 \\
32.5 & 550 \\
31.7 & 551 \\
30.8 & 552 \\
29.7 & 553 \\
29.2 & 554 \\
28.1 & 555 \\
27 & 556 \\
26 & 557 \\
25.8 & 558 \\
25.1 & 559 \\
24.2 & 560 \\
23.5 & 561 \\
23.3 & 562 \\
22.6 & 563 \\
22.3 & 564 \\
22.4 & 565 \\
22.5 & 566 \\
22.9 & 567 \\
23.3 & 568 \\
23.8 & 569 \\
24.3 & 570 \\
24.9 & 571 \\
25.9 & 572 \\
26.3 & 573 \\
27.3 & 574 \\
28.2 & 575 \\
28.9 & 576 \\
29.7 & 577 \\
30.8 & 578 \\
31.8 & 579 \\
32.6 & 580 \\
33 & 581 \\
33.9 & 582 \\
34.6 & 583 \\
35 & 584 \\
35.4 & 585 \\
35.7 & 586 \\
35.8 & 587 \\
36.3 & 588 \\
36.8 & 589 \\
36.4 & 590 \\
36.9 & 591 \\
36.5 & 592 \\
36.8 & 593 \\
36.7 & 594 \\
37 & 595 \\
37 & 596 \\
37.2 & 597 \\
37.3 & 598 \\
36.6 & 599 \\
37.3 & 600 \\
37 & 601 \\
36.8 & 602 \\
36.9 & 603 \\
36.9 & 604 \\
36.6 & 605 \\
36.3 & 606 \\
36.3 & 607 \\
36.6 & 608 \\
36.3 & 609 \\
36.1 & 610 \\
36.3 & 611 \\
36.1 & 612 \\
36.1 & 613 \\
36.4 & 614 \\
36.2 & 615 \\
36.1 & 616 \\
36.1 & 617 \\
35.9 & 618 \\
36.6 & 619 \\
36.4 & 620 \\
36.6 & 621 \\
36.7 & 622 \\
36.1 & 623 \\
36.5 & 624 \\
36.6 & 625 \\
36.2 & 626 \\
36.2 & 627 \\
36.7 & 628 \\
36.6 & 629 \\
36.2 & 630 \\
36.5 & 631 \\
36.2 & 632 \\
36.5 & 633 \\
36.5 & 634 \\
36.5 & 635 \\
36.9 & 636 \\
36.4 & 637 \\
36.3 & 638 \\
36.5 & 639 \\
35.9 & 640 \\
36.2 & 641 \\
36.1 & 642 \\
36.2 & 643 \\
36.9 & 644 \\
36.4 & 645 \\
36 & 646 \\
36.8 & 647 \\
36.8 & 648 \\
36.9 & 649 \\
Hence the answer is 9.69 min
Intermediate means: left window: 39.2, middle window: 29.7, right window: 36.7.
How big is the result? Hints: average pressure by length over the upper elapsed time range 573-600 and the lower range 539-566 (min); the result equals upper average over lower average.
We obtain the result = 1.14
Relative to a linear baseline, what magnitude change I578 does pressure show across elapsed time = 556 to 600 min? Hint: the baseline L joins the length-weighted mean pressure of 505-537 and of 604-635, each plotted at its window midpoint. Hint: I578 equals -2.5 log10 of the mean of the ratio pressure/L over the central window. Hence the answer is 0.232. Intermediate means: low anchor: 39.4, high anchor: 36.4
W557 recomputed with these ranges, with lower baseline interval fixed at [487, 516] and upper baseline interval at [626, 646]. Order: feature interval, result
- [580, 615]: 0.98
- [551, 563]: 3.62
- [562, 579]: 5.54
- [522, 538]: -0.17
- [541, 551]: 0.86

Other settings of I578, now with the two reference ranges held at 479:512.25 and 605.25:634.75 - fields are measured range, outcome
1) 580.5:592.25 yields 0.05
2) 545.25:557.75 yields 0.22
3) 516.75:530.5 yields -0.02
